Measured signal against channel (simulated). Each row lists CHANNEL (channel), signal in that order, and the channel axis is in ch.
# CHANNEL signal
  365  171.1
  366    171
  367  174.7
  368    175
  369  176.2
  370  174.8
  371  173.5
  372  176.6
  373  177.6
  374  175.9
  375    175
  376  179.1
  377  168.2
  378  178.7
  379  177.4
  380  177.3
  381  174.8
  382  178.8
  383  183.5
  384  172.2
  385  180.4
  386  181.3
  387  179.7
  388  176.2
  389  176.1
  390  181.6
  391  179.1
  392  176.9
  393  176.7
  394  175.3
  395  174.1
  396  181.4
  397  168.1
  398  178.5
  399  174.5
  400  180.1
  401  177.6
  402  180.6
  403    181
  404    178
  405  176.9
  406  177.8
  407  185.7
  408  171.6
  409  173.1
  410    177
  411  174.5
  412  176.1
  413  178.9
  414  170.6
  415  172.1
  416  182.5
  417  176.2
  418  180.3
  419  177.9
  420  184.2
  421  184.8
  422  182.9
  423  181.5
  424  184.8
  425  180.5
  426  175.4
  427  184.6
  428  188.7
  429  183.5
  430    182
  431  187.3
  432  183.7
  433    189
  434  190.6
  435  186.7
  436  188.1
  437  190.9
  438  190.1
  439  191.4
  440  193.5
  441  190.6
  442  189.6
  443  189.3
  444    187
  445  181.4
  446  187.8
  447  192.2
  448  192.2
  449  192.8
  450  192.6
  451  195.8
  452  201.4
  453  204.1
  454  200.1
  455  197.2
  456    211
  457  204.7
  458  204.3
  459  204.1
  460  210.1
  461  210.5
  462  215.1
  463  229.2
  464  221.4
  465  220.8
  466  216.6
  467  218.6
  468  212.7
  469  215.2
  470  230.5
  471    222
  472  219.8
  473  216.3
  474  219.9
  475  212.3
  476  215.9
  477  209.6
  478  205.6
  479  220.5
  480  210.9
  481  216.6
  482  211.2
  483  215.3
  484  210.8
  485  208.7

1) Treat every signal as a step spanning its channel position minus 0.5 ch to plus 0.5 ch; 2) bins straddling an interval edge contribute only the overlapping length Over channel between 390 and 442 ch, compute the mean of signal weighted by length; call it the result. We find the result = 181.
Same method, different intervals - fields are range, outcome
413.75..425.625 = 180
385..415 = 177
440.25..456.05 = 194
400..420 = 178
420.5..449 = 187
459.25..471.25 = 218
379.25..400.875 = 177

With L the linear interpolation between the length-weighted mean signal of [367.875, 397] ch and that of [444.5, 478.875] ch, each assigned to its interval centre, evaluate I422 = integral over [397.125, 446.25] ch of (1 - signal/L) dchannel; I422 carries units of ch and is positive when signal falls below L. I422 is 2.6 ch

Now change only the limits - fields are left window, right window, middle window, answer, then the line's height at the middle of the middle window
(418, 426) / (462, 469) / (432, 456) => 1.0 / 201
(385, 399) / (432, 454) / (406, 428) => 0.6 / 184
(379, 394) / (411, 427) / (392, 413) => 0.2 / 179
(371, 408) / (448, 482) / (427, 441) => 0.7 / 197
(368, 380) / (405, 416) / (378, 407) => -0.3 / 176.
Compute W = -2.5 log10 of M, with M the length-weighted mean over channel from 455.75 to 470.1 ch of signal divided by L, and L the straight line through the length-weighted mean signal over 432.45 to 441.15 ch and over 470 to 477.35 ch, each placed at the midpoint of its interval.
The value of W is -0.026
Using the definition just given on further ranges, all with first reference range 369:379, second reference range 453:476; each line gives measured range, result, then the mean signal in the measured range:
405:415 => 0.088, 176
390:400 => 0.048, 177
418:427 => 0.084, 182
